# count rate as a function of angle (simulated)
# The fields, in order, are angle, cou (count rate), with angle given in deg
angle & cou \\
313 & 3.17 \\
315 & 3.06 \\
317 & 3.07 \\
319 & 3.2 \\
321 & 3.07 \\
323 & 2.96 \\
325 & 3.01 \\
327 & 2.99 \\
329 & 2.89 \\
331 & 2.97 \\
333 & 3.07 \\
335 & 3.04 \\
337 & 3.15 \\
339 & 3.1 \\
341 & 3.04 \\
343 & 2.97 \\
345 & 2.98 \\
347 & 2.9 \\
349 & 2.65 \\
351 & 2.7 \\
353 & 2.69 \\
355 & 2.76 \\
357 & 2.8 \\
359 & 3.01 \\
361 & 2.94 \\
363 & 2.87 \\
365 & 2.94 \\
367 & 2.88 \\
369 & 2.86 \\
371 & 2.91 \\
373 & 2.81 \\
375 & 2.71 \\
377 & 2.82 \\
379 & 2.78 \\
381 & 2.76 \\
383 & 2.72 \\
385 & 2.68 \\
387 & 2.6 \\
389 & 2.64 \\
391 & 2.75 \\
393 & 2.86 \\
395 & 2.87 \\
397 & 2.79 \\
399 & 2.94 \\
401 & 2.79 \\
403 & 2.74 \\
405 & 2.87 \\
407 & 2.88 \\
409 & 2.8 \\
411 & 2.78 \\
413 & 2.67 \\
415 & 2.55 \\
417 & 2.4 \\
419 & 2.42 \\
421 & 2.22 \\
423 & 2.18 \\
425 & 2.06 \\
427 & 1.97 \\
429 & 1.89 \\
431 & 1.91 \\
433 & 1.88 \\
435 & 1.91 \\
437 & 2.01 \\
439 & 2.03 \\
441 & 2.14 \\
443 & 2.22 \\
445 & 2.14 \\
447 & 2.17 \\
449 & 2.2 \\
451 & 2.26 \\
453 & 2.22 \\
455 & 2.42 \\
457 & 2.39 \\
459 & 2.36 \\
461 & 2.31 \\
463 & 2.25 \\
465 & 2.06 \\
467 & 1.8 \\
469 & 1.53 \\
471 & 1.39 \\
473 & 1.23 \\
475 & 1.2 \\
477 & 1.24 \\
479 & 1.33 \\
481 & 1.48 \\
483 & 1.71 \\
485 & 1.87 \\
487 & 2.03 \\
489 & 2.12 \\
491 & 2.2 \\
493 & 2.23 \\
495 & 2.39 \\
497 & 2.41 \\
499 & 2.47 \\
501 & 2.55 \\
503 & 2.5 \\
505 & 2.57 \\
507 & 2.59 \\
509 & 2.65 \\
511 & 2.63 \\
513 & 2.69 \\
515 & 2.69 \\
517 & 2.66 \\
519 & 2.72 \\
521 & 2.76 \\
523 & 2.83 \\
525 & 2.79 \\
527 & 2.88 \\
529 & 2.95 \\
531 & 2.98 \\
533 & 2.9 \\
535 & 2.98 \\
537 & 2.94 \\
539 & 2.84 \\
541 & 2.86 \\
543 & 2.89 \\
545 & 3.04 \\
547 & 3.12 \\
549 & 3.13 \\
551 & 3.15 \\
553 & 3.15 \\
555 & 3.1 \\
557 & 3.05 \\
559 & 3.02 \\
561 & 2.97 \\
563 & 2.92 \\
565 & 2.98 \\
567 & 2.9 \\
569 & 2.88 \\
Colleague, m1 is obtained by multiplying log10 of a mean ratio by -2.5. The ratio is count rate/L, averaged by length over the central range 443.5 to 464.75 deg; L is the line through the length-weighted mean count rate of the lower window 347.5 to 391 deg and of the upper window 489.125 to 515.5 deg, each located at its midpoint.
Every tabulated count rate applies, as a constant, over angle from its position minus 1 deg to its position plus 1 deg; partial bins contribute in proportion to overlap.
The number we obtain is 0.15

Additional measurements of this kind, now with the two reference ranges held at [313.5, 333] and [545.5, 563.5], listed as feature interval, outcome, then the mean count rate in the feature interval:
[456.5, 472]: 0.46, 2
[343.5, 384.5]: 0.08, 2.82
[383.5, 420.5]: 0.12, 2.72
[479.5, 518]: 0.30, 2.33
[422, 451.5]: 0.43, 2.06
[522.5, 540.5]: 0.06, 2.9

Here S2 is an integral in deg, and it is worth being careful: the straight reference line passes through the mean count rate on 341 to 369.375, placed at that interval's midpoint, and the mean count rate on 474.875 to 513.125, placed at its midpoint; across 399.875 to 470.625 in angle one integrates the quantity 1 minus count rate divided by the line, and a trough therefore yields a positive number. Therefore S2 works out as 5.60 deg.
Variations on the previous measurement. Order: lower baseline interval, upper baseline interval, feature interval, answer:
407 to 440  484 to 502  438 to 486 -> 7.2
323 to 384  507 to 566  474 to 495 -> 8.2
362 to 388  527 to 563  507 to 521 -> 1.4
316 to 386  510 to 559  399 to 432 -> 5.1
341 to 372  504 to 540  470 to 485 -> 7.5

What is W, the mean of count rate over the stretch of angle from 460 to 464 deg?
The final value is 2.28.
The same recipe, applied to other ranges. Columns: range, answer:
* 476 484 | 1.44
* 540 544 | 2.88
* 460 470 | 1.99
